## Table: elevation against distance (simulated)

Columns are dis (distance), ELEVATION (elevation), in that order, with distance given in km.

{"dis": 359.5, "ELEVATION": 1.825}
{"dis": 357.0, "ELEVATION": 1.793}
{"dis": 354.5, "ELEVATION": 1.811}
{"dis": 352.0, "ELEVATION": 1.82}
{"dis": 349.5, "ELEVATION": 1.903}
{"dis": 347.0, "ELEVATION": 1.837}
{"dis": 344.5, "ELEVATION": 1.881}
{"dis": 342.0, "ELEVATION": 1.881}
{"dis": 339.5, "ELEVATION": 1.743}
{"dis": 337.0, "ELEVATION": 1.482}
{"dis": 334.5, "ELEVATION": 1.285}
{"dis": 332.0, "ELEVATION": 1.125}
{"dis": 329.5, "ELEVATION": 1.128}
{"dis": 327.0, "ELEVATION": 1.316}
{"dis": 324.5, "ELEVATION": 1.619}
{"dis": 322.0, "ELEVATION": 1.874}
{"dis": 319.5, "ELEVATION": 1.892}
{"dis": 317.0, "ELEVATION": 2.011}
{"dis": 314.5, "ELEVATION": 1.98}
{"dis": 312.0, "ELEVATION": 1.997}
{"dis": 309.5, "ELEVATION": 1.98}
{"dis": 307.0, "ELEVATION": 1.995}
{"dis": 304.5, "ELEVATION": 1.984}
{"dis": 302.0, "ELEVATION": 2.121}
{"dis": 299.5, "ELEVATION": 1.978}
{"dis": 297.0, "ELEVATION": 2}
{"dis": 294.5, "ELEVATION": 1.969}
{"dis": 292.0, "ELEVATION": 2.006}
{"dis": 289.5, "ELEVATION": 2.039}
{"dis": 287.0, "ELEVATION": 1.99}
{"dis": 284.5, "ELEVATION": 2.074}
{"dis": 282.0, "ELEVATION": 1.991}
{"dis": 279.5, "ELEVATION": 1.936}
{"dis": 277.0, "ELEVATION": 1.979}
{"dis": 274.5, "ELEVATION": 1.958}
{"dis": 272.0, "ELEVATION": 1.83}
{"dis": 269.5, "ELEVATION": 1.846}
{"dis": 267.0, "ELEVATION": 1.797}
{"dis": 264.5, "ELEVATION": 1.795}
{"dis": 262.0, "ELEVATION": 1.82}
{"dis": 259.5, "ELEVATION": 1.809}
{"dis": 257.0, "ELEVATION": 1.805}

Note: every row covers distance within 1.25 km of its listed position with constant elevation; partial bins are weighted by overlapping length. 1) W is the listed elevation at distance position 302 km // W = 2.121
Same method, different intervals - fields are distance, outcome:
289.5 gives 2.039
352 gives 1.82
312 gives 1.997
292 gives 2.006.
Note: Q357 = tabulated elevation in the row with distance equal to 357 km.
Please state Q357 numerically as 1.793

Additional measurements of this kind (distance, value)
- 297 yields 2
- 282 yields 1.991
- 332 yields 1.125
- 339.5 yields 1.743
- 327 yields 1.316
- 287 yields 1.99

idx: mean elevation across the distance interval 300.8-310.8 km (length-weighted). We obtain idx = 2.02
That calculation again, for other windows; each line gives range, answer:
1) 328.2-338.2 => 1.25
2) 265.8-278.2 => 1.88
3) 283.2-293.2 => 2.03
